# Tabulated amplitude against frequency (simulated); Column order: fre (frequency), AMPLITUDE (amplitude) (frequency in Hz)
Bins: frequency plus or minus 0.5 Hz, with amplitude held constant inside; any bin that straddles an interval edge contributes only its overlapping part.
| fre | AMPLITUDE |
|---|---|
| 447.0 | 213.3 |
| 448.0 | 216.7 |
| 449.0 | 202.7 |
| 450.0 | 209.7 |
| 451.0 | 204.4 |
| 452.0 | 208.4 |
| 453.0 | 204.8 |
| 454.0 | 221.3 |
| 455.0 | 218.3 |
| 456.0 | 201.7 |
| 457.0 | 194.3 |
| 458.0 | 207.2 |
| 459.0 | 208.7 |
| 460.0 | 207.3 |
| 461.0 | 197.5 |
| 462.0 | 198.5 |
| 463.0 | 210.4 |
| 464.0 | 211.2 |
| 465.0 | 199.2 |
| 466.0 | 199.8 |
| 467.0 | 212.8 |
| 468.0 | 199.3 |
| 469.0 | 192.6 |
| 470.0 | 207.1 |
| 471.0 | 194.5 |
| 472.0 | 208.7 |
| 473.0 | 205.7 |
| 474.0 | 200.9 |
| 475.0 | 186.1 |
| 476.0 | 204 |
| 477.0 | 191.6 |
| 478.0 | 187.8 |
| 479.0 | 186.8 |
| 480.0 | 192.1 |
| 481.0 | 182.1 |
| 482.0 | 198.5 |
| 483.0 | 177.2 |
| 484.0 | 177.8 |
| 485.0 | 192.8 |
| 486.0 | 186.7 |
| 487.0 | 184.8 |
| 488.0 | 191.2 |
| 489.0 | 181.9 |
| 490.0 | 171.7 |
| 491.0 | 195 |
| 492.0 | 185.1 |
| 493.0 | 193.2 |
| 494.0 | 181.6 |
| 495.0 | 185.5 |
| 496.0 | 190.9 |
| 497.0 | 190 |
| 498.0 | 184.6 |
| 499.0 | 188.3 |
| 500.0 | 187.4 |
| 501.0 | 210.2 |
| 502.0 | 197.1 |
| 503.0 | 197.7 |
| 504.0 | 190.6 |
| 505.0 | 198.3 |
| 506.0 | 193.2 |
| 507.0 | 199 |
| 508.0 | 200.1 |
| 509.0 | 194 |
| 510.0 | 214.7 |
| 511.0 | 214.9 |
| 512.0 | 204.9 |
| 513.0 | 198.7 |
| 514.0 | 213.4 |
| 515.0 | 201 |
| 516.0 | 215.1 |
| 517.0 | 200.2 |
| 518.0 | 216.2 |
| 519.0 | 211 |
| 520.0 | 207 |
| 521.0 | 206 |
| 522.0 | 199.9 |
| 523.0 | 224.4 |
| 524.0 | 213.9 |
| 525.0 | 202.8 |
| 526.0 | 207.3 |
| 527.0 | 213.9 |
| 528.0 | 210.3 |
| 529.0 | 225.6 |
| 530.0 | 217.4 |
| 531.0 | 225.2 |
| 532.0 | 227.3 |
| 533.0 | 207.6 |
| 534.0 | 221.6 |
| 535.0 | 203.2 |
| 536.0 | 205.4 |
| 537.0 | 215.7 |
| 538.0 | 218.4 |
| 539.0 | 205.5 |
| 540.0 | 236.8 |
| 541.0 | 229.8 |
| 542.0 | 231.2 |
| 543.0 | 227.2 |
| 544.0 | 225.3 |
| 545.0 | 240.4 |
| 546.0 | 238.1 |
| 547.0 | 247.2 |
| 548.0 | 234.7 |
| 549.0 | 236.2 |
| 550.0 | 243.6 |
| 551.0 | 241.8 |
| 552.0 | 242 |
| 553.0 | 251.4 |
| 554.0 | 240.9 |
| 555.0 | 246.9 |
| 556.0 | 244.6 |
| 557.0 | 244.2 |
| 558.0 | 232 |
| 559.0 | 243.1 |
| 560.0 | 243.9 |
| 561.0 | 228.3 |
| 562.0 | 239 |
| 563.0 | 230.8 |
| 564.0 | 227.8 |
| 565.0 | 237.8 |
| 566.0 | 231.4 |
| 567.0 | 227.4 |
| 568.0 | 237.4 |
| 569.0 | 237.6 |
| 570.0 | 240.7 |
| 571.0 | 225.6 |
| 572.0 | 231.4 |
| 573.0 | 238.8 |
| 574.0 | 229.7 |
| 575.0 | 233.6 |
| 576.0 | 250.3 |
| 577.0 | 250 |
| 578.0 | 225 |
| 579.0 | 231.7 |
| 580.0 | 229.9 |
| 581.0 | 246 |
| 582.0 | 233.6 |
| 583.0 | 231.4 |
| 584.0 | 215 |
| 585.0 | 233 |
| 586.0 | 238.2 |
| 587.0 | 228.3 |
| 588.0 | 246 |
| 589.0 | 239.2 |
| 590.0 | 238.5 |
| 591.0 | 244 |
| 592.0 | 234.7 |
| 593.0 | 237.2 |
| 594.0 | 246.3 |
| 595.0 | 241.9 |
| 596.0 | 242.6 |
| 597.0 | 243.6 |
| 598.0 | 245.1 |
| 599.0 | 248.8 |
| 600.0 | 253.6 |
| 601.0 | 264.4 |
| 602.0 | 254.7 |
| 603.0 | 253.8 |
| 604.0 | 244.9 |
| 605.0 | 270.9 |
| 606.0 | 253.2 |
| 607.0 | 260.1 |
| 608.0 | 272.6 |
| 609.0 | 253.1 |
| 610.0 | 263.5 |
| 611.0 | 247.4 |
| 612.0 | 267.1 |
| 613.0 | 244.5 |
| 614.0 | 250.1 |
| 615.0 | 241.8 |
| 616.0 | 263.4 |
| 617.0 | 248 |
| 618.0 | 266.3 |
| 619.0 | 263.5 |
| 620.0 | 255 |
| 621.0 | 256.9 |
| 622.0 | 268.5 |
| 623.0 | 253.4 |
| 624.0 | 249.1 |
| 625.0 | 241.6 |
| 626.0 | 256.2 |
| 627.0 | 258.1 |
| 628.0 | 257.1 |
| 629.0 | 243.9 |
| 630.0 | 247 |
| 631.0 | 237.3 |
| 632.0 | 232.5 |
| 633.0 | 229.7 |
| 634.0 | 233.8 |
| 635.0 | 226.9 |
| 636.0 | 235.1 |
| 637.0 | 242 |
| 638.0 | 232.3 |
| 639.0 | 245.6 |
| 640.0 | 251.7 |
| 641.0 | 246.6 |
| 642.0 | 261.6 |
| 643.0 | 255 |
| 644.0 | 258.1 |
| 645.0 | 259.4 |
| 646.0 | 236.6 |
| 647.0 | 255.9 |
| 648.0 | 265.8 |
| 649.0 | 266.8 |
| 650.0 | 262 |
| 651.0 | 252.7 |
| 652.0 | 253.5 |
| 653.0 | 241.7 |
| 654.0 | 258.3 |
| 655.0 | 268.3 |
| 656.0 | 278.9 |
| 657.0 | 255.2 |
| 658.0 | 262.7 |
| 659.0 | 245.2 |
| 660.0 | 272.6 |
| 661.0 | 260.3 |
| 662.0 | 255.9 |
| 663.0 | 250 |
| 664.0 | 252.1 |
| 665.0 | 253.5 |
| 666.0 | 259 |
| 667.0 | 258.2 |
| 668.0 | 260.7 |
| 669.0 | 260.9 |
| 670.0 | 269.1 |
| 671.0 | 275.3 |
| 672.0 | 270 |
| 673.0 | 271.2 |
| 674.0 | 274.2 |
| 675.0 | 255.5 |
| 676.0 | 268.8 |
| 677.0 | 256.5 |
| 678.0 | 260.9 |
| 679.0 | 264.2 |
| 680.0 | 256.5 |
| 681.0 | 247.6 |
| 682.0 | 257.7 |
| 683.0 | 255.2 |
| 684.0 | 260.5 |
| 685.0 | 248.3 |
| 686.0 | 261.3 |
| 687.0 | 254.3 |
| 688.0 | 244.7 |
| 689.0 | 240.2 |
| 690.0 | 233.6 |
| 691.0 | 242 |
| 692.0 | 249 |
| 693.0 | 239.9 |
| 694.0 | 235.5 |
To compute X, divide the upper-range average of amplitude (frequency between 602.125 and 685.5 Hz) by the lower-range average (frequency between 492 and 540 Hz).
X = 1.24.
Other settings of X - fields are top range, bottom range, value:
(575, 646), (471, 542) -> 1.23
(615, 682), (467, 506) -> 1.33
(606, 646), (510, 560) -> 1.12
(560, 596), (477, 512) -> 1.23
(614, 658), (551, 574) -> 1.06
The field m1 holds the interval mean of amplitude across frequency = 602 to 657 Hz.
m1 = 253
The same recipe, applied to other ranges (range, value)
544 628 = 244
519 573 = 228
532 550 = 226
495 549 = 211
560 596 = 236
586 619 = 250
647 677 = 261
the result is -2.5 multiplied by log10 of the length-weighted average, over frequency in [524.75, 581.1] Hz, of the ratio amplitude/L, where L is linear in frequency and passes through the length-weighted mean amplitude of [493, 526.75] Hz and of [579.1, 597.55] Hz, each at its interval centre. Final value -0.05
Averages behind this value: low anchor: 201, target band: 231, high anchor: 237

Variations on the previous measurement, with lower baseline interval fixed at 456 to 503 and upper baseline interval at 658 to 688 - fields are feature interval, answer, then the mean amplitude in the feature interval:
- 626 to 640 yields 0.02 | 241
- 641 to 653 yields -0.02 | 256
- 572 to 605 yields -0.04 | 241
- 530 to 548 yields -0.05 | 224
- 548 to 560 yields -0.11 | 242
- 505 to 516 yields 0.01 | 204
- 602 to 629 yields -0.07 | 256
